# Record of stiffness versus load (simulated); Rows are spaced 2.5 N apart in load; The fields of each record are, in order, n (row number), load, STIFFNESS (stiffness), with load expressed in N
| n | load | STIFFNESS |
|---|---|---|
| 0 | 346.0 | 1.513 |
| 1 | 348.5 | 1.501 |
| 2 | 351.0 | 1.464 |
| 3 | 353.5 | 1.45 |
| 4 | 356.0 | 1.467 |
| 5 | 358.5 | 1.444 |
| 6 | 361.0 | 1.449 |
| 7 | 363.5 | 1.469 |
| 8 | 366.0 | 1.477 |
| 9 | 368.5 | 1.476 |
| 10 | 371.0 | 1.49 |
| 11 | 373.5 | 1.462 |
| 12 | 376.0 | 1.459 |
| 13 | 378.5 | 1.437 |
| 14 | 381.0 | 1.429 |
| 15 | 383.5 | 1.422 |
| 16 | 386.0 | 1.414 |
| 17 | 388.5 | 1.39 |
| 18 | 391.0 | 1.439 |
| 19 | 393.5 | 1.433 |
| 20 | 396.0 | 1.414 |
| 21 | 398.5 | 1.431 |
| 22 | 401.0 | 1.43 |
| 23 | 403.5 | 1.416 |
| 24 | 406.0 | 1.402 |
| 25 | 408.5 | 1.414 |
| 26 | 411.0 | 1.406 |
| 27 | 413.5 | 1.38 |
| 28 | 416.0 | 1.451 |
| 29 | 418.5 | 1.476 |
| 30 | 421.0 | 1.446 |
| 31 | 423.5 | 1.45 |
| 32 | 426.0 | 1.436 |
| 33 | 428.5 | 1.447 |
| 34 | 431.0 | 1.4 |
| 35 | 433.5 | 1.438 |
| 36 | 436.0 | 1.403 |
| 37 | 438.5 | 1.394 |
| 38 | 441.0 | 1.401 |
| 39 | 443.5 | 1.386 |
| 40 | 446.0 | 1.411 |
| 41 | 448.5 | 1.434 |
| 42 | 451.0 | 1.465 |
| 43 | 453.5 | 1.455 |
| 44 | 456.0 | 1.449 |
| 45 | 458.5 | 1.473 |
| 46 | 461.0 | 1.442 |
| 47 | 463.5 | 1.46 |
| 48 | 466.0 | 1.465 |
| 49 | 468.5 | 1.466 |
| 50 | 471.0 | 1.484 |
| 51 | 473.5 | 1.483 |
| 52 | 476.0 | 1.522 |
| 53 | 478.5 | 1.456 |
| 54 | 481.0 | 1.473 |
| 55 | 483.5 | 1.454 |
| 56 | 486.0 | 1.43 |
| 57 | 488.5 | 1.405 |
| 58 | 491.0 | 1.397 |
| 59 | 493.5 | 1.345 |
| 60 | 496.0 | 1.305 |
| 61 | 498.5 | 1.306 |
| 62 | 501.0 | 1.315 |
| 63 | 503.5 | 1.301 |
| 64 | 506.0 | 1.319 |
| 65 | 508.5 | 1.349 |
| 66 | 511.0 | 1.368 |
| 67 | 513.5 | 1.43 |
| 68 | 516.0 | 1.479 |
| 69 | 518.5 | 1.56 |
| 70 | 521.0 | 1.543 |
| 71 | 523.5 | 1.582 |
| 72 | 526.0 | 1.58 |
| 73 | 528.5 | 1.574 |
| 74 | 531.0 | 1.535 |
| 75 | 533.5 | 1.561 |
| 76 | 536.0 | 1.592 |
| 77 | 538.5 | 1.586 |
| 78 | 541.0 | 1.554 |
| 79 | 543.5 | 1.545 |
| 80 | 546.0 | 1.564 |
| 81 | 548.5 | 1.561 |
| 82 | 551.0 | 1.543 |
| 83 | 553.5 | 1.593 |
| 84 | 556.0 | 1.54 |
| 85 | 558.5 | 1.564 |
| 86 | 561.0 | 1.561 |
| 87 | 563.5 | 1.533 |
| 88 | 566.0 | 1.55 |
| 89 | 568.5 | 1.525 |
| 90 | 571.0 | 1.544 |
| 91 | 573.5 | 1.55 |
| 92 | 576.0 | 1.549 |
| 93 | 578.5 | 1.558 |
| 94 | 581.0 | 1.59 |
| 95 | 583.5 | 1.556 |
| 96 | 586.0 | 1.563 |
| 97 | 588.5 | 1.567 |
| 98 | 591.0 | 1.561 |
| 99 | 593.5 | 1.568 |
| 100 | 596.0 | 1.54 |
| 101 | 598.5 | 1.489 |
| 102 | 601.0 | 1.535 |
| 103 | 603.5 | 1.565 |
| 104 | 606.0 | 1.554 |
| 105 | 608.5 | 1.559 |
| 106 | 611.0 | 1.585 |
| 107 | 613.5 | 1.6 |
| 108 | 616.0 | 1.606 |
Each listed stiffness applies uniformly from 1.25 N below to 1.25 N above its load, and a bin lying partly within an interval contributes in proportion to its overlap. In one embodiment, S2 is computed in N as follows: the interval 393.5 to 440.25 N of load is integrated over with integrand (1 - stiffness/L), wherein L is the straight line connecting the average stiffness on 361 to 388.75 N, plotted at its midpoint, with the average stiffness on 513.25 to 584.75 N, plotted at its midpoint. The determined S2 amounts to 1.6 N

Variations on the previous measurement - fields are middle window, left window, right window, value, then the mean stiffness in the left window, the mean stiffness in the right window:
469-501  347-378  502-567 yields 1.8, 1.47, 1.52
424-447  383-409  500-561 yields 0.5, 1.42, 1.51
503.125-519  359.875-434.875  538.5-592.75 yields 1.2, 1.44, 1.56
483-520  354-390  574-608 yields 3.1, 1.45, 1.55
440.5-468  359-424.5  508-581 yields 0.7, 1.44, 1.54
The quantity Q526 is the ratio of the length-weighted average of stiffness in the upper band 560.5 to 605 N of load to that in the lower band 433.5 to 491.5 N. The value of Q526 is 1.1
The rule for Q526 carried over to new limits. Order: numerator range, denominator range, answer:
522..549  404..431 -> 1.10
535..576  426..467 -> 1.09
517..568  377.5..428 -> 1.09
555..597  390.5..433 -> 1.09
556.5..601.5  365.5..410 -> 1.08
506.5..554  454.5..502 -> 1.07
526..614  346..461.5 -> 1.08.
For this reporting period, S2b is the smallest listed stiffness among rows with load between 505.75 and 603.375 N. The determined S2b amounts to 1.319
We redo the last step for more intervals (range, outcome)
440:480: 1.386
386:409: 1.39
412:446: 1.38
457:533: 1.301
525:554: 1.535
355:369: 1.444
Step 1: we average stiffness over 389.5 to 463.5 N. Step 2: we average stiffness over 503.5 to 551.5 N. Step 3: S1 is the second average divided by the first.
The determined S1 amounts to 1.06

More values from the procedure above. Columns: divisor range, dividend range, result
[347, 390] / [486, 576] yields 1.03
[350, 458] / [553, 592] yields 1.08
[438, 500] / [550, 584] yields 1.09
